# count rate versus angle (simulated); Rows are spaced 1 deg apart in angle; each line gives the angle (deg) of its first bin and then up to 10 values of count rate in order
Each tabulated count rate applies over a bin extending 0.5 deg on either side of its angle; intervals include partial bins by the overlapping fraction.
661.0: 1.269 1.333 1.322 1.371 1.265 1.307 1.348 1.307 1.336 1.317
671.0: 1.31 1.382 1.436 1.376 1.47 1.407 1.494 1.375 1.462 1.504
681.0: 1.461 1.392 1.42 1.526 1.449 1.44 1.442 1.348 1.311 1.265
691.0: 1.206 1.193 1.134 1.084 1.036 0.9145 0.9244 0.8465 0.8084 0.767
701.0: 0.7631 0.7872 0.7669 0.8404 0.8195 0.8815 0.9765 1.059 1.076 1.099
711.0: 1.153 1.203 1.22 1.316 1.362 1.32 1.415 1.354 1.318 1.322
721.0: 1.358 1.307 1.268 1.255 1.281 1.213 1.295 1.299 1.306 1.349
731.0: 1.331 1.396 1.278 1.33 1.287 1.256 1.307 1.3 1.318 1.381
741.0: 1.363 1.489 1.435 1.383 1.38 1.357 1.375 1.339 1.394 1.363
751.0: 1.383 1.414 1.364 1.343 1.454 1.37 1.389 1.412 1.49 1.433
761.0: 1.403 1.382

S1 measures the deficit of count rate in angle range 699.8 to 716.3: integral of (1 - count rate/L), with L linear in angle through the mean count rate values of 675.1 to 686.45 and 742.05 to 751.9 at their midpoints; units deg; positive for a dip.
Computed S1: 4.6 deg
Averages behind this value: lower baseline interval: 1.45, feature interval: 1.03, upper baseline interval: 1.39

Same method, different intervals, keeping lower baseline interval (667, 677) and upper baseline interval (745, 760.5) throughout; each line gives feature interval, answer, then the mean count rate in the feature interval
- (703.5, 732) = 3.5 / 1.22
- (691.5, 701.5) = 3.1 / 0.947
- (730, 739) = 0.5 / 1.31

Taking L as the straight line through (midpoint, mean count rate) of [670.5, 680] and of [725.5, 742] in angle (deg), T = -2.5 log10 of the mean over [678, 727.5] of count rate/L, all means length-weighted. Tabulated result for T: 0.16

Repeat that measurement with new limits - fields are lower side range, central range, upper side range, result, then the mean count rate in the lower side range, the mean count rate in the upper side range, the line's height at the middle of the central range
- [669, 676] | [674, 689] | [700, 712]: -0.143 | 1.38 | 0.934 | 1.26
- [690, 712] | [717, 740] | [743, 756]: -0.094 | 0.971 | 1.38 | 1.2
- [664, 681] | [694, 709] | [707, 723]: 0.411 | 1.38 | 1.25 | 1.29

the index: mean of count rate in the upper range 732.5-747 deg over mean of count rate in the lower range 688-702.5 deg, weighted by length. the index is 1.33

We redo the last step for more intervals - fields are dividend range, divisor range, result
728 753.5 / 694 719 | 1.31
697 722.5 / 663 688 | 0.77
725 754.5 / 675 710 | 1.16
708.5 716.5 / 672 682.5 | 0.85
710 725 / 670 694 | 0.94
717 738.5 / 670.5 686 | 0.91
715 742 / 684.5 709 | 1.26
